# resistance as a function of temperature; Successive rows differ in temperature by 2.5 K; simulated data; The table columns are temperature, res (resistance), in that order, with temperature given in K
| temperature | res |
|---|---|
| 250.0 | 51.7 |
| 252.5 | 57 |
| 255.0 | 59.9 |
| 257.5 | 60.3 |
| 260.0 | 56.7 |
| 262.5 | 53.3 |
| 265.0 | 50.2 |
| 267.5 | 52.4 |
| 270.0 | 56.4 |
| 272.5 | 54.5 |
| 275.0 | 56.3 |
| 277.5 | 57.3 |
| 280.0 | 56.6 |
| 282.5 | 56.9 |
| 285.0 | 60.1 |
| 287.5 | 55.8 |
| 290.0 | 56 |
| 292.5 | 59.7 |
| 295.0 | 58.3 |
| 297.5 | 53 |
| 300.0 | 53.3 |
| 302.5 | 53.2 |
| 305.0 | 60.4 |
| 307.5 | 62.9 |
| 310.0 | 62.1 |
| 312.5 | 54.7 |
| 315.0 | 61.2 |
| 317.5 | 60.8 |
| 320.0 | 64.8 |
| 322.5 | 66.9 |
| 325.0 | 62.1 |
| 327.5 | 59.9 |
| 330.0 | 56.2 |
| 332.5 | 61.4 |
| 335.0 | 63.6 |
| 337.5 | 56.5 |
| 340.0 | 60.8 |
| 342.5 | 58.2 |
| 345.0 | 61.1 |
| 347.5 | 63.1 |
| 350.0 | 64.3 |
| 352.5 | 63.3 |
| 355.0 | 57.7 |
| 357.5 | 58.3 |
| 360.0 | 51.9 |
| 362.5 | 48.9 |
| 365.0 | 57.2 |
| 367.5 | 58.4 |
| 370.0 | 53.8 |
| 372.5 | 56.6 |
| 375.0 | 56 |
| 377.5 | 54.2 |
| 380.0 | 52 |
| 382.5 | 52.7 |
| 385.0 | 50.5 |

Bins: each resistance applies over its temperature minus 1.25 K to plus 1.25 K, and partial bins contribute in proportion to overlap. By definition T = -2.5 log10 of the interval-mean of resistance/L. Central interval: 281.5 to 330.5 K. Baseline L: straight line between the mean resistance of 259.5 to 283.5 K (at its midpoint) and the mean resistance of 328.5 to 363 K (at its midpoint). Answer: -0.04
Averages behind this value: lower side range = 55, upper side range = 59.2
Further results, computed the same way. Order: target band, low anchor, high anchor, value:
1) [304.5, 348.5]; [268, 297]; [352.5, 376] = -0.09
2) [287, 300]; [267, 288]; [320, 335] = 0.03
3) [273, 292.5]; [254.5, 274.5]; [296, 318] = -0.01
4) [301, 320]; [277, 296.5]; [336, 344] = -0.03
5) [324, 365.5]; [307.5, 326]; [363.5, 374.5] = 0.00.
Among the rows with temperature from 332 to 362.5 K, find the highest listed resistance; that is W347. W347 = 64.3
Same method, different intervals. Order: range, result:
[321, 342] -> 66.9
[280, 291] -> 60.1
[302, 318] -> 62.9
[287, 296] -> 59.7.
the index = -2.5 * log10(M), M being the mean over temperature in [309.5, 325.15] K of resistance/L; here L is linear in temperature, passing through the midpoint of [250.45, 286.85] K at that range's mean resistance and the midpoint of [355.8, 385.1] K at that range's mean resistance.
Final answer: -0.12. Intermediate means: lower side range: 56.2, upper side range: 54.4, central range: 61.8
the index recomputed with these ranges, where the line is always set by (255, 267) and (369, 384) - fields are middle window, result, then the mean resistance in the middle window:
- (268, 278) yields -0.01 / 55.8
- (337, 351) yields -0.12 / 60.8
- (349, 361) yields -0.09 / 59.1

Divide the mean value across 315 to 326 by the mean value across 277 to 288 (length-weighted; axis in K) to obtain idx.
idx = 1.1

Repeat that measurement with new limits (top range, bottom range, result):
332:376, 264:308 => 1.04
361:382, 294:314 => 0.95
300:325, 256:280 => 1.09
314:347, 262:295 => 1.09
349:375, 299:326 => 0.94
